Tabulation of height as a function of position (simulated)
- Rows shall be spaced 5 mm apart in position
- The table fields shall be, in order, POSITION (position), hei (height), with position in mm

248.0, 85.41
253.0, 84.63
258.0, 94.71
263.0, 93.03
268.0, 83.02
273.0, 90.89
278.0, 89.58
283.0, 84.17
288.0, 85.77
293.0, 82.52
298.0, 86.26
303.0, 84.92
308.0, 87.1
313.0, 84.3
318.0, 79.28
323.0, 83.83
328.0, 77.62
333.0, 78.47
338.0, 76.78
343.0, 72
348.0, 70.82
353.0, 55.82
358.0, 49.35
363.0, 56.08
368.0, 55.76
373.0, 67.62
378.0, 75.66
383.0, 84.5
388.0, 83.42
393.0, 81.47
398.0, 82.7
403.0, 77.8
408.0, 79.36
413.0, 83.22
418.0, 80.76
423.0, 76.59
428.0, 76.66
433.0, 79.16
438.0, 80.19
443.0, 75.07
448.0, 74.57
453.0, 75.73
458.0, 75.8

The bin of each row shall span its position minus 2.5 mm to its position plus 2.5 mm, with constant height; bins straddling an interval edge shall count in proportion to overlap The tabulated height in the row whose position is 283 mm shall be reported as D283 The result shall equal 84.17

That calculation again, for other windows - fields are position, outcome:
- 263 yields 93.03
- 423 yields 76.59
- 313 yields 84.3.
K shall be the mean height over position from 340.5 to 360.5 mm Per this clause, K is 62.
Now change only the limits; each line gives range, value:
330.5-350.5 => 74.5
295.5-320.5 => 84.4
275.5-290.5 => 86.5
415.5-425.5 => 78.7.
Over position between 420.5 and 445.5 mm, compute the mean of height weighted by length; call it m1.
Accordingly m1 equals 77.5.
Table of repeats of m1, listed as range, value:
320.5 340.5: 79.2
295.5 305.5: 85.6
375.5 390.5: 81.2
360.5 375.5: 59.8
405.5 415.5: 81.3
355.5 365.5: 52.7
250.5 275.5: 89.3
